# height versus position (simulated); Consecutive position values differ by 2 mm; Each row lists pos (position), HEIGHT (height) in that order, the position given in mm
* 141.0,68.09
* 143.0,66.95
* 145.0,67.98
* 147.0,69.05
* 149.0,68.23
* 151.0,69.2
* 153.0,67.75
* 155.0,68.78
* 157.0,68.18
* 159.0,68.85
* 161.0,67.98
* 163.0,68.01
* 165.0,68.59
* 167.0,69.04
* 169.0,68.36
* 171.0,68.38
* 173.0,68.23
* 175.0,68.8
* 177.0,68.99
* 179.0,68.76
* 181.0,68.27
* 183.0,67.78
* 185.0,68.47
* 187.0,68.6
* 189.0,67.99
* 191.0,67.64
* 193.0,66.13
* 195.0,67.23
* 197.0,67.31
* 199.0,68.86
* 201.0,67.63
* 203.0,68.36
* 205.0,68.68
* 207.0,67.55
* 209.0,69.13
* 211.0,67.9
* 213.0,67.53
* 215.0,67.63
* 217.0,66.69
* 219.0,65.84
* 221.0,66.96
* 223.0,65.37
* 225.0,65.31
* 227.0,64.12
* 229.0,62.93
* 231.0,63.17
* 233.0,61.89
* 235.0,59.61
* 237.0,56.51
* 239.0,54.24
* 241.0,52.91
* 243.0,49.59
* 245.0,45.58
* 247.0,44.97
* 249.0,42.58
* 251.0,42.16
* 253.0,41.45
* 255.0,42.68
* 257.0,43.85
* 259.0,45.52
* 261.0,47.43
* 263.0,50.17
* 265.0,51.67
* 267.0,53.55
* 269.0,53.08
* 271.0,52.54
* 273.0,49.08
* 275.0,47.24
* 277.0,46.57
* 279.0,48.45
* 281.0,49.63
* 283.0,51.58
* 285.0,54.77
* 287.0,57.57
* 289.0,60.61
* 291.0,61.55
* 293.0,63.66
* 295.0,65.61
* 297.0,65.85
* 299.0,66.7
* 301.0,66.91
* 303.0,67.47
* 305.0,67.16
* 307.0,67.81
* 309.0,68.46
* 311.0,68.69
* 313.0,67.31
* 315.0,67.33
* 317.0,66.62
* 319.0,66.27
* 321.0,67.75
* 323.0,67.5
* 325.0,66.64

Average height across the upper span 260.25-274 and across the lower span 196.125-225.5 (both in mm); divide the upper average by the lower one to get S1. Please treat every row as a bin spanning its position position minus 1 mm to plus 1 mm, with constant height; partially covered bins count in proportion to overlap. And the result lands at 0.76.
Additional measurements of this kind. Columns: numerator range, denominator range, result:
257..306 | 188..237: 0.84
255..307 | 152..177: 0.81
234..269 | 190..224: 0.72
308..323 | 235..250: 1.35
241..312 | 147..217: 0.80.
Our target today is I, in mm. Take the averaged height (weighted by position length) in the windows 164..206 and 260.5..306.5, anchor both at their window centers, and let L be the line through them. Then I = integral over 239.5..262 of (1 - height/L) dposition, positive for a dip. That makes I 5.6 mm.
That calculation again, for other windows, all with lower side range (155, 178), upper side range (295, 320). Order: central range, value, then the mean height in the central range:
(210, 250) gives 4.91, 59.6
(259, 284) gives 6.52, 49.9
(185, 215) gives 0.12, 67.9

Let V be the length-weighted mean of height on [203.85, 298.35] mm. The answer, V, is 56.3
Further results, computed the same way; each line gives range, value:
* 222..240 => 61.5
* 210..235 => 65.2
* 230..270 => 50.1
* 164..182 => 68.6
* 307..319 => 67.6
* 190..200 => 67.4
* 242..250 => 45.7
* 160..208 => 68.2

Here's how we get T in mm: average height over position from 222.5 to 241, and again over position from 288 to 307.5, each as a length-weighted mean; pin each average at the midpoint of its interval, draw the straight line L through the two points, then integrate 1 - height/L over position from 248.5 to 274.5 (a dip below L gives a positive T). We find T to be 6.4 mm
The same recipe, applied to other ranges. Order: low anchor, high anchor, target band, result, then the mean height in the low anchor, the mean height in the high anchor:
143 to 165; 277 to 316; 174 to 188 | -0.3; 68.3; 62.1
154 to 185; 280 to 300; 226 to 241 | 0.9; 68.5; 59.8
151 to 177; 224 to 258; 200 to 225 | -3.8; 68.5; 52.6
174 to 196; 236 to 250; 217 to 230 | -2.2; 68.1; 49.5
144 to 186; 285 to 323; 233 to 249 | 3.6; 68.5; 65.5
